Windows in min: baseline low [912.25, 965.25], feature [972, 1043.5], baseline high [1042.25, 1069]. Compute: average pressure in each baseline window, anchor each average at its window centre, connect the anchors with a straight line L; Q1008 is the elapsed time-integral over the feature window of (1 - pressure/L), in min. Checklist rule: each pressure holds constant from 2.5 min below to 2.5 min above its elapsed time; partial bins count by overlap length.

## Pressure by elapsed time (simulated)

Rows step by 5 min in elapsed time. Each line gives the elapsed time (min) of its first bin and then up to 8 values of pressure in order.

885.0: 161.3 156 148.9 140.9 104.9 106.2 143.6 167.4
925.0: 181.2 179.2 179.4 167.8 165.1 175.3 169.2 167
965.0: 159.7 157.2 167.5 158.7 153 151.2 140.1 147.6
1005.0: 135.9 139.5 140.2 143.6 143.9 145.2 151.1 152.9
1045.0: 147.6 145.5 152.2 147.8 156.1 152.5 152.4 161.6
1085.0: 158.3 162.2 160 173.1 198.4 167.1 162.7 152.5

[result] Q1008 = 4.41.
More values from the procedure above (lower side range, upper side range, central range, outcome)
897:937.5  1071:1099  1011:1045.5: 2.3 min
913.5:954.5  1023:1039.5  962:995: 0.7 min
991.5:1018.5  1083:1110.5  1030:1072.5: 1.5 min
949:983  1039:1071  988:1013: 2.6 min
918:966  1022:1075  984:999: 1.3 min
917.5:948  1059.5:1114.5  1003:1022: 3.2 min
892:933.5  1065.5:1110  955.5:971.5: -1.1 min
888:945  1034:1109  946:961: -1.6 min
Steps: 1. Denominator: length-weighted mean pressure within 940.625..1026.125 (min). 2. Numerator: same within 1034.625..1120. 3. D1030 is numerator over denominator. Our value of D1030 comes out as 1.0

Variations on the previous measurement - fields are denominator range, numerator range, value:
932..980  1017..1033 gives 0.86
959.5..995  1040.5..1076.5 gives 0.96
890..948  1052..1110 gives 1.05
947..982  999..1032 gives 0.86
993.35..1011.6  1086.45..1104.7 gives 1.20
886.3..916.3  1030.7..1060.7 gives 1.11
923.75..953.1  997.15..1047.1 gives 0.83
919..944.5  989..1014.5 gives 0.81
